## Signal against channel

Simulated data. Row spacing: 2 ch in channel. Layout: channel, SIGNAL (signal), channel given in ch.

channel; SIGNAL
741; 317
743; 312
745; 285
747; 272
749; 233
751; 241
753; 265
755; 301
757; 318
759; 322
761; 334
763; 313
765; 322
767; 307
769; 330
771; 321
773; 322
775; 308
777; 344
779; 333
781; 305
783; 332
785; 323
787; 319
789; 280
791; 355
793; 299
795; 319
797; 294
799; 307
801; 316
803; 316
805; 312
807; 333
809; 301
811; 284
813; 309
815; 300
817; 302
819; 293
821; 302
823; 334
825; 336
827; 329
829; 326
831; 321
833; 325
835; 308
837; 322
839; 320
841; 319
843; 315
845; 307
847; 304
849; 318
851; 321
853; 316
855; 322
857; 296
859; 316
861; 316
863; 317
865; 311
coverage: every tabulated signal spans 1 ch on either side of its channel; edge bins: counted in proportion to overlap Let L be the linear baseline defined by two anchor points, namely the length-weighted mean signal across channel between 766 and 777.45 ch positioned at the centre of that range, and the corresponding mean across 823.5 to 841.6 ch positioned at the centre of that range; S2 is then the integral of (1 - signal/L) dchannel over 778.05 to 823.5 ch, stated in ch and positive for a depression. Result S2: 1.5 ch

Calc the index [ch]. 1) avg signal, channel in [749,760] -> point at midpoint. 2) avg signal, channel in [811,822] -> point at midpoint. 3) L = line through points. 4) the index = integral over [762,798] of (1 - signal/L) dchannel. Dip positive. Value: -3.4 ch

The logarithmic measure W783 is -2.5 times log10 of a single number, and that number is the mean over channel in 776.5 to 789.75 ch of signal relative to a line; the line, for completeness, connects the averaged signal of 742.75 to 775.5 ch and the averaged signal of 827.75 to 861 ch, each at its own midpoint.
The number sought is -0.051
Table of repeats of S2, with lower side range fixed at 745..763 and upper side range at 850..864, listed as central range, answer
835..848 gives -0.1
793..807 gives -0.6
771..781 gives -1.1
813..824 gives -0.1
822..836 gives -0.8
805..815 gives -0.1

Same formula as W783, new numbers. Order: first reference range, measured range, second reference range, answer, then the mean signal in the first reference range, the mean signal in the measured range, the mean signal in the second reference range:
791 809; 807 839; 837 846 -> 0.005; 314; 314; 316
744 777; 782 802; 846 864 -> -0.032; 301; 314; 314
